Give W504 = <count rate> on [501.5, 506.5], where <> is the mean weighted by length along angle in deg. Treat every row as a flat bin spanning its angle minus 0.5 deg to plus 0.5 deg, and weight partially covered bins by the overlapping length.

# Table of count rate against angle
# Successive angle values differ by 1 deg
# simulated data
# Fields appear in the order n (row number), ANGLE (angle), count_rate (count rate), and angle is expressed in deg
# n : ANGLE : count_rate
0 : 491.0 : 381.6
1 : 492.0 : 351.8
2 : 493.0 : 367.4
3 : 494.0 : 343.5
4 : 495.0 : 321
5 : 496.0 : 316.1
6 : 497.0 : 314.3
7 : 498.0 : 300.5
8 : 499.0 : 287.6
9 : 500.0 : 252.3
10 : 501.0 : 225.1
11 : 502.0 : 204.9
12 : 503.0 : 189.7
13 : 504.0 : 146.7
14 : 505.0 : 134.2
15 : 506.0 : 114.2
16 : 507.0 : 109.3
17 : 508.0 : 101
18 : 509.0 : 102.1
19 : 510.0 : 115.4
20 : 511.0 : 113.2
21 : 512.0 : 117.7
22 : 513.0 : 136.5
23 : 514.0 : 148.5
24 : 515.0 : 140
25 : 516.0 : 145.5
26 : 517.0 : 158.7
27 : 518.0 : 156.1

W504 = 158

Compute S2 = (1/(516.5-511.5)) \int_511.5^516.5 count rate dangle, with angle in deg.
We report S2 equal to 138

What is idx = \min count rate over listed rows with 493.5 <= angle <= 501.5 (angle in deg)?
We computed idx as 225.1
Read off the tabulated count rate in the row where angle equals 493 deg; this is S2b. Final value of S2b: 367.4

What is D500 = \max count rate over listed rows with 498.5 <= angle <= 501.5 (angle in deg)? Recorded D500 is 287.6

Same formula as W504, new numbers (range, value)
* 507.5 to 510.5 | 106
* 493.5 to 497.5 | 324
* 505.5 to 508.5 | 108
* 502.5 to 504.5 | 168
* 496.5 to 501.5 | 276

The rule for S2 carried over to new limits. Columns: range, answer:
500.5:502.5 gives 215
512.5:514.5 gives 142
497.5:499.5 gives 294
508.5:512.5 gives 112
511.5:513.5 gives 127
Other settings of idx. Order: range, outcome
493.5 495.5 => 321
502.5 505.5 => 134.2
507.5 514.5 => 101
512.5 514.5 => 136.5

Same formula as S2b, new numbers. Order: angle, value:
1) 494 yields 343.5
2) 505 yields 134.2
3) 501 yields 225.1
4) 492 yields 351.8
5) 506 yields 114.2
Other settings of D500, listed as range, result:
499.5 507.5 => 252.3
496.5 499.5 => 314.3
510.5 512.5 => 117.7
